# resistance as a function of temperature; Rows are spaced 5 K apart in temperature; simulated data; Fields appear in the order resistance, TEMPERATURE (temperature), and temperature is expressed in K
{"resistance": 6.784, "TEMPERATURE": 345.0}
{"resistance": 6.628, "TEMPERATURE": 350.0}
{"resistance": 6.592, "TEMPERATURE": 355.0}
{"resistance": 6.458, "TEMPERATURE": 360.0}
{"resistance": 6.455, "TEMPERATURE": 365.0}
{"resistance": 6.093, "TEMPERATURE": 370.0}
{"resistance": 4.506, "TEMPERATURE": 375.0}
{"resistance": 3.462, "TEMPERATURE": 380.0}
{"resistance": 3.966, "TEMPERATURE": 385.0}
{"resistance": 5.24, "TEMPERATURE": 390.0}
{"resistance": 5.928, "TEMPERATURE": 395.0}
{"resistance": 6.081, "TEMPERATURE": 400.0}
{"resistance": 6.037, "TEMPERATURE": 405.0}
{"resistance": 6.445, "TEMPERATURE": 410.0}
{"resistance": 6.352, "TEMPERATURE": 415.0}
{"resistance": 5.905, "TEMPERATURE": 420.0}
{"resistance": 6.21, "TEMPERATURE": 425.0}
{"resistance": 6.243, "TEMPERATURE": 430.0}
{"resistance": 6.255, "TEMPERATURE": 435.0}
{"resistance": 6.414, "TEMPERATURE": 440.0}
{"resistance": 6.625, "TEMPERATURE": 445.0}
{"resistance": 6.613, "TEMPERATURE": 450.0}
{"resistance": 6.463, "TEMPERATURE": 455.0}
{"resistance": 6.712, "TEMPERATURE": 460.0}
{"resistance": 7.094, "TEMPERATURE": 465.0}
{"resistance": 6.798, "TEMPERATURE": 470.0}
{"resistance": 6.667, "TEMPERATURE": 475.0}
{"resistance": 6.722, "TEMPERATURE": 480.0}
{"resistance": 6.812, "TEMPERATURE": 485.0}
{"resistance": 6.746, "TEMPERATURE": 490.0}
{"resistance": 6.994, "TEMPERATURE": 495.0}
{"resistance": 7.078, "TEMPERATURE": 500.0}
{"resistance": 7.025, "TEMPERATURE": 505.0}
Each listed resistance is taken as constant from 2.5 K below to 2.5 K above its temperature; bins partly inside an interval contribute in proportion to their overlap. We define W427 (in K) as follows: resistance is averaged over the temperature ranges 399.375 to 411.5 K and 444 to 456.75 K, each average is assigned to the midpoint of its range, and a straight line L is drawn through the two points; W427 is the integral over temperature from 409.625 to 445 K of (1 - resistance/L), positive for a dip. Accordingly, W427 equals 0.52 K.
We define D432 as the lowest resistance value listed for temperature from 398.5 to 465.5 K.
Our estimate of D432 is 5.905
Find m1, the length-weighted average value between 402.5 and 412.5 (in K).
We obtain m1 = 6.24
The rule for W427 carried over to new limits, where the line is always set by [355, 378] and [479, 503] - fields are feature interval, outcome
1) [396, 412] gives 0.1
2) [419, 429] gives 0.4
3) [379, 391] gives 3.7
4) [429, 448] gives 0.2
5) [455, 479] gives -0.3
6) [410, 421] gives 0.1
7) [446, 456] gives 0.0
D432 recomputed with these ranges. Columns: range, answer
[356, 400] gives 3.462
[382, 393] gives 3.966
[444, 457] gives 6.463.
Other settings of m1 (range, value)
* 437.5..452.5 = 6.55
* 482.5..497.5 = 6.85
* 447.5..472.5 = 6.74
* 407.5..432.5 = 6.23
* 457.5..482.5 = 6.8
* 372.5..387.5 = 3.98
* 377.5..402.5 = 4.94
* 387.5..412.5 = 5.95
